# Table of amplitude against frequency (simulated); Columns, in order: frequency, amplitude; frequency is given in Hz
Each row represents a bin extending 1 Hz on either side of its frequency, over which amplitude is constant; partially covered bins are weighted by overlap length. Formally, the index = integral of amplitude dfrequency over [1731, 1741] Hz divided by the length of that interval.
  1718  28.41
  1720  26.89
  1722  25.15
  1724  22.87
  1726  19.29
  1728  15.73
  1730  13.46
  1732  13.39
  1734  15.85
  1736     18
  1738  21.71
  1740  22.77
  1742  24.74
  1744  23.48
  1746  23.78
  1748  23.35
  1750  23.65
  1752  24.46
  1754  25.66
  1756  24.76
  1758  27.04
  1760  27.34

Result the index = 18.3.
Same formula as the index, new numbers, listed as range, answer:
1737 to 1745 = 23.2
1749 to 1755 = 24.6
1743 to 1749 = 23.5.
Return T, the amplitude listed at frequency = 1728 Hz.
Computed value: 15.73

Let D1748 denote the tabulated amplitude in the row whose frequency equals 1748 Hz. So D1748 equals 23.35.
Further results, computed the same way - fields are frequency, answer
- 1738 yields 21.71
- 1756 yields 24.76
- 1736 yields 18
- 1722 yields 25.15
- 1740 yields 22.77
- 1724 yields 22.87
